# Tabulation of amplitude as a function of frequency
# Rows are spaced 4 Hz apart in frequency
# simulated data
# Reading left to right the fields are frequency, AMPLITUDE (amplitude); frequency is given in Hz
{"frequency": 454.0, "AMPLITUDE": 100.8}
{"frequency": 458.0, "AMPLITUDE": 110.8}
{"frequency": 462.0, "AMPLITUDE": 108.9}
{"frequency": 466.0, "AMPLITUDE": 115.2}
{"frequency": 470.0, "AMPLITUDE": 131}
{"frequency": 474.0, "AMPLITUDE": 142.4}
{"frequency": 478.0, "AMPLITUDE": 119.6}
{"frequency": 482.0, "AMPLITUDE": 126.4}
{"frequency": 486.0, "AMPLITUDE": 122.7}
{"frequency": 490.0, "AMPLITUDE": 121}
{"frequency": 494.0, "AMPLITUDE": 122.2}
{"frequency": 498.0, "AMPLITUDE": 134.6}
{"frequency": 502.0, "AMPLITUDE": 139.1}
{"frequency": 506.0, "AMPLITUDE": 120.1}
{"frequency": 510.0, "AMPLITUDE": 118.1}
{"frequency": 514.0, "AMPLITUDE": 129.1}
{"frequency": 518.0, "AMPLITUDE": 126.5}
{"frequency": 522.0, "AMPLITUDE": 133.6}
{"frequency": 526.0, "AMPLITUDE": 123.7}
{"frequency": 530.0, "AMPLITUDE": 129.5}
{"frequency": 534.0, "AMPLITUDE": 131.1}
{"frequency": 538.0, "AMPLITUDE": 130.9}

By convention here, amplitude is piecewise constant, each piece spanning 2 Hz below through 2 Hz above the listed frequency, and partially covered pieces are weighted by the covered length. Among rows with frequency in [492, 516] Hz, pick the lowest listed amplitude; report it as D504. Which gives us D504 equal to 118.1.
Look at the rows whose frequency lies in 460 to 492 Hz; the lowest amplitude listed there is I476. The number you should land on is 108.9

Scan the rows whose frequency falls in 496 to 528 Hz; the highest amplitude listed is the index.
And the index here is 139.1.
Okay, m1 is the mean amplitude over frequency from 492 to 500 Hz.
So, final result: 128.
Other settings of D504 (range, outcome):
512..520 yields 126.5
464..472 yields 115.2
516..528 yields 123.7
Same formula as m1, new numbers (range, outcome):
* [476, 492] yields 122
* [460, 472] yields 118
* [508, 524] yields 127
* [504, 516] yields 122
